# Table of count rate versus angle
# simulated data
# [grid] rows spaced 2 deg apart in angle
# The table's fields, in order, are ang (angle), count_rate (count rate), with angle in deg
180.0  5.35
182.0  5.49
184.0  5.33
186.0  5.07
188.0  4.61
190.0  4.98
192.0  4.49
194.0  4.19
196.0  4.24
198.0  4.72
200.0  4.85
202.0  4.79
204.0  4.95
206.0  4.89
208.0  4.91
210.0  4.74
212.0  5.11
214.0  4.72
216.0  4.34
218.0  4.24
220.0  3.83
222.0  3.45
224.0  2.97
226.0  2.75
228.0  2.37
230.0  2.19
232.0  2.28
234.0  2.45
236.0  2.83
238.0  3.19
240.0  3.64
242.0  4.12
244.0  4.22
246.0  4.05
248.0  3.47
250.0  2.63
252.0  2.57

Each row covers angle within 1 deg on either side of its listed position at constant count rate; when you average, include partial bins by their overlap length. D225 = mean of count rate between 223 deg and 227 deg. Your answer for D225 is 2.86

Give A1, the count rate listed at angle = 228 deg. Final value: 2.37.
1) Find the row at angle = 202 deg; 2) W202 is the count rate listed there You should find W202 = 4.79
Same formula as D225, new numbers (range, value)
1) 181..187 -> 5.3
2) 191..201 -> 4.5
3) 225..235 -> 2.41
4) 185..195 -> 4.67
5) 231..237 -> 2.52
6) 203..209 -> 4.92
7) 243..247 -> 4.13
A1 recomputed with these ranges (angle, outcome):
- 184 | 5.33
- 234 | 2.45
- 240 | 3.64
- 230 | 2.19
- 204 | 4.95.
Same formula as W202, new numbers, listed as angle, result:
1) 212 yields 5.11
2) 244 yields 4.22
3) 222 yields 3.45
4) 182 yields 5.49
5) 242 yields 4.12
